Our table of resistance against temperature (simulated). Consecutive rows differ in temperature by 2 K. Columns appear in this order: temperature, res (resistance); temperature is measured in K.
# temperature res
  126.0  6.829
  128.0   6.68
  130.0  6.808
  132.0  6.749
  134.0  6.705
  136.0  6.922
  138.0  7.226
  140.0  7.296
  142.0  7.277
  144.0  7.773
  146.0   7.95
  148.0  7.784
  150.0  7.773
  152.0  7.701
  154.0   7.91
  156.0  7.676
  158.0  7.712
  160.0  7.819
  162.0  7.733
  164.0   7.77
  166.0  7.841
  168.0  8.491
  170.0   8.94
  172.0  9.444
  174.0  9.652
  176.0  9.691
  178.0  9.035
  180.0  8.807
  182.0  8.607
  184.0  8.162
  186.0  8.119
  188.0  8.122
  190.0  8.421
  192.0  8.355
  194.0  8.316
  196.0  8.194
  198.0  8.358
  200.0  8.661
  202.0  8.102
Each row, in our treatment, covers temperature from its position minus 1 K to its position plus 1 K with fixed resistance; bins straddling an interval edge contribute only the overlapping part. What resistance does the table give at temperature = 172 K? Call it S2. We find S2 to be 9.444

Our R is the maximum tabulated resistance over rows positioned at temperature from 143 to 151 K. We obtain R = 7.95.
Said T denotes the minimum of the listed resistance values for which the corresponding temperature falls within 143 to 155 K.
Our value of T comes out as 7.701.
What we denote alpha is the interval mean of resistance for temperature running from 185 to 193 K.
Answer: 8.25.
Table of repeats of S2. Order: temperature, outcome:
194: 8.316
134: 6.705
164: 7.77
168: 8.491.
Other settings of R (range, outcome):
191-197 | 8.355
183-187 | 8.162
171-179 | 9.691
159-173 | 9.444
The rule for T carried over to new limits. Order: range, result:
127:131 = 6.68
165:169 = 7.841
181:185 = 8.162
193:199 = 8.194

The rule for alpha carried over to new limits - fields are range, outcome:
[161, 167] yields 7.78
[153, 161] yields 7.78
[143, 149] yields 7.84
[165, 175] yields 8.87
